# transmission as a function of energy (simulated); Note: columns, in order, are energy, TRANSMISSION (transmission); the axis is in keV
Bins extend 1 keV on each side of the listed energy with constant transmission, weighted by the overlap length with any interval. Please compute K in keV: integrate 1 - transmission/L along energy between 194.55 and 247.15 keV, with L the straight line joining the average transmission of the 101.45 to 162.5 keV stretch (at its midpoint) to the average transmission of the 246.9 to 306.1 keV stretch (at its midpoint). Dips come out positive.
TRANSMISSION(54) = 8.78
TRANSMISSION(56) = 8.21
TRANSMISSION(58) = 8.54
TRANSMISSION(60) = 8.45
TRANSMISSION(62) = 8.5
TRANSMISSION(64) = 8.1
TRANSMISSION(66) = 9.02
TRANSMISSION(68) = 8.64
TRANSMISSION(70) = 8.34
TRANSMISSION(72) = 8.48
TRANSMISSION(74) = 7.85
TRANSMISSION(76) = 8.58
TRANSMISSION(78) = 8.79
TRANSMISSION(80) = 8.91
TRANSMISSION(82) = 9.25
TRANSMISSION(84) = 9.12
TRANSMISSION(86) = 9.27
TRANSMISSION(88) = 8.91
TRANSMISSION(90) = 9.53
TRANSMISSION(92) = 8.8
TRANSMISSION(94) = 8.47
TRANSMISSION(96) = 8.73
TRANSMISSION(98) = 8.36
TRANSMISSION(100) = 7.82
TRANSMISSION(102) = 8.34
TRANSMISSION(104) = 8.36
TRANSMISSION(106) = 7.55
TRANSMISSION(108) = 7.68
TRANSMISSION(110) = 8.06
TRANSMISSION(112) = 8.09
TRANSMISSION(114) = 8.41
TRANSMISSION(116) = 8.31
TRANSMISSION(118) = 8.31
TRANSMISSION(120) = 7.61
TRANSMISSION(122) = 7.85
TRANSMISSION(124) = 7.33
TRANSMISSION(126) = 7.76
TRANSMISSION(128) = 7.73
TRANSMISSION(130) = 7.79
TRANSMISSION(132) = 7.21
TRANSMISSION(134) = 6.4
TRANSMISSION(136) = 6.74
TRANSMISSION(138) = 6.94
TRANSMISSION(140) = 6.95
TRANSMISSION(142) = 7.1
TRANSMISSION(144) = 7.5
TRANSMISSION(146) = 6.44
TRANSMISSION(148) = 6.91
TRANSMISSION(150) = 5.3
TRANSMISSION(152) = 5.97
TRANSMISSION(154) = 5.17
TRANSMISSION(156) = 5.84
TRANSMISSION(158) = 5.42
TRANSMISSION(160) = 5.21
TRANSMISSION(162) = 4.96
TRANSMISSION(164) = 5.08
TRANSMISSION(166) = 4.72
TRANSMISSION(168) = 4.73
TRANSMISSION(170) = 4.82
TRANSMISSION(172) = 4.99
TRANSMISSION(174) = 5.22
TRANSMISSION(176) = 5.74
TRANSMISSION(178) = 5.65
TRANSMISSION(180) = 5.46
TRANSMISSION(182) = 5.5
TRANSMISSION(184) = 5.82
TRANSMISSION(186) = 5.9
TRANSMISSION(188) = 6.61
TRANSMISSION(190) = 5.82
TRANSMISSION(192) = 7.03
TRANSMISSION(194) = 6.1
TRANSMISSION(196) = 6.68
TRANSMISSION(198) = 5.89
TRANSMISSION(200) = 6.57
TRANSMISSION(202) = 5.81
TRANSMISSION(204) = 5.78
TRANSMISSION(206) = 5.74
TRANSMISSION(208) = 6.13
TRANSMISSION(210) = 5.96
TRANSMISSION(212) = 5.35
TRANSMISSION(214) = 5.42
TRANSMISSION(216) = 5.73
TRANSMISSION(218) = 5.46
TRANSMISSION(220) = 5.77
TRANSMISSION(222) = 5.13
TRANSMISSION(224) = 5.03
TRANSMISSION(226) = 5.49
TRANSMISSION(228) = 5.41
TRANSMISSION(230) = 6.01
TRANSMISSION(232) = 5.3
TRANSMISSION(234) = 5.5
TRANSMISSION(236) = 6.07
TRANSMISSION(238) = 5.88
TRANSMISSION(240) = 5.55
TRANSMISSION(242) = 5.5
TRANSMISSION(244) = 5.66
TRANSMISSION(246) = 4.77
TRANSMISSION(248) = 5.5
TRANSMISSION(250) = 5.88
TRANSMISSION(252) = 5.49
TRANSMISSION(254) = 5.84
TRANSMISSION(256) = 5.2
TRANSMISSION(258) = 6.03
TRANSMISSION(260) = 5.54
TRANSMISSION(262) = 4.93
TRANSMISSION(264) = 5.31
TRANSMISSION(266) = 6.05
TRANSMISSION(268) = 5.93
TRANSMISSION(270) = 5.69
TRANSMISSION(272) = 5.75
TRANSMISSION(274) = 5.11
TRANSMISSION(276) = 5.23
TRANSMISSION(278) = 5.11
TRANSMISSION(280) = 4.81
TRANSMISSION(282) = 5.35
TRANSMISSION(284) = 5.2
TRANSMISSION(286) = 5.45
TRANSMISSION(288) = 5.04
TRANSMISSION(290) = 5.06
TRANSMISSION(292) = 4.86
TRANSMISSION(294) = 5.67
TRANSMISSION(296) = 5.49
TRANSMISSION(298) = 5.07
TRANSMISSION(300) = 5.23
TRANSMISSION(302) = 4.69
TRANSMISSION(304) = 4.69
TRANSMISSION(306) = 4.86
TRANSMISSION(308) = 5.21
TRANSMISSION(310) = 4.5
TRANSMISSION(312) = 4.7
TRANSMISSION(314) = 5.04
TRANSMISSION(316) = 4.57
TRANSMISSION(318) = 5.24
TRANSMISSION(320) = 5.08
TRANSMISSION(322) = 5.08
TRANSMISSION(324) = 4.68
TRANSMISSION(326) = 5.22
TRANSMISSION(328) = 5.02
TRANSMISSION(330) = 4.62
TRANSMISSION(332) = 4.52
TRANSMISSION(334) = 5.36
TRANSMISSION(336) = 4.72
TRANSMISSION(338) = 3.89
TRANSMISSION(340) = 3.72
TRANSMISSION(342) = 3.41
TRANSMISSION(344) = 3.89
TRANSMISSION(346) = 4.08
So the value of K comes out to 2.9 keV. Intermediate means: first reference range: 7.08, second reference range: 5.34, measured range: 5.68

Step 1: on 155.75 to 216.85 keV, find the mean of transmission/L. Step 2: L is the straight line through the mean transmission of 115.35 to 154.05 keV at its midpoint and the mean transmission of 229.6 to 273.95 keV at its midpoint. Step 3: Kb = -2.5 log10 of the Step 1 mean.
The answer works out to 0.14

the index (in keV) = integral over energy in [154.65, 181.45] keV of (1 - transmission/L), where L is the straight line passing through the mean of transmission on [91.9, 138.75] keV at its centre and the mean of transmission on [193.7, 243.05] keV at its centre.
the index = 6.1 keV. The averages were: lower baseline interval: 7.85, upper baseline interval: 5.73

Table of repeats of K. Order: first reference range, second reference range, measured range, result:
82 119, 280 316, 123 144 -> 1.8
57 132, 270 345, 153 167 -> 4.0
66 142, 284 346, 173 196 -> 3.1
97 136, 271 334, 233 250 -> 1.1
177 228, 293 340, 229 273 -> -1.5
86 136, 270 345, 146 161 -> 3.3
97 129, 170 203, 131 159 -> 2.6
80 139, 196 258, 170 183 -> 2.6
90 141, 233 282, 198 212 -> 1.0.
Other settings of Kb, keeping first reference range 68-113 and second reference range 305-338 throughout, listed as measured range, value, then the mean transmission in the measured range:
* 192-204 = 0.096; 6.24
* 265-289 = 0.036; 5.39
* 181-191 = 0.181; 5.93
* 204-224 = 0.171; 5.61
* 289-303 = 0.025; 5.15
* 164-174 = 0.433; 4.88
